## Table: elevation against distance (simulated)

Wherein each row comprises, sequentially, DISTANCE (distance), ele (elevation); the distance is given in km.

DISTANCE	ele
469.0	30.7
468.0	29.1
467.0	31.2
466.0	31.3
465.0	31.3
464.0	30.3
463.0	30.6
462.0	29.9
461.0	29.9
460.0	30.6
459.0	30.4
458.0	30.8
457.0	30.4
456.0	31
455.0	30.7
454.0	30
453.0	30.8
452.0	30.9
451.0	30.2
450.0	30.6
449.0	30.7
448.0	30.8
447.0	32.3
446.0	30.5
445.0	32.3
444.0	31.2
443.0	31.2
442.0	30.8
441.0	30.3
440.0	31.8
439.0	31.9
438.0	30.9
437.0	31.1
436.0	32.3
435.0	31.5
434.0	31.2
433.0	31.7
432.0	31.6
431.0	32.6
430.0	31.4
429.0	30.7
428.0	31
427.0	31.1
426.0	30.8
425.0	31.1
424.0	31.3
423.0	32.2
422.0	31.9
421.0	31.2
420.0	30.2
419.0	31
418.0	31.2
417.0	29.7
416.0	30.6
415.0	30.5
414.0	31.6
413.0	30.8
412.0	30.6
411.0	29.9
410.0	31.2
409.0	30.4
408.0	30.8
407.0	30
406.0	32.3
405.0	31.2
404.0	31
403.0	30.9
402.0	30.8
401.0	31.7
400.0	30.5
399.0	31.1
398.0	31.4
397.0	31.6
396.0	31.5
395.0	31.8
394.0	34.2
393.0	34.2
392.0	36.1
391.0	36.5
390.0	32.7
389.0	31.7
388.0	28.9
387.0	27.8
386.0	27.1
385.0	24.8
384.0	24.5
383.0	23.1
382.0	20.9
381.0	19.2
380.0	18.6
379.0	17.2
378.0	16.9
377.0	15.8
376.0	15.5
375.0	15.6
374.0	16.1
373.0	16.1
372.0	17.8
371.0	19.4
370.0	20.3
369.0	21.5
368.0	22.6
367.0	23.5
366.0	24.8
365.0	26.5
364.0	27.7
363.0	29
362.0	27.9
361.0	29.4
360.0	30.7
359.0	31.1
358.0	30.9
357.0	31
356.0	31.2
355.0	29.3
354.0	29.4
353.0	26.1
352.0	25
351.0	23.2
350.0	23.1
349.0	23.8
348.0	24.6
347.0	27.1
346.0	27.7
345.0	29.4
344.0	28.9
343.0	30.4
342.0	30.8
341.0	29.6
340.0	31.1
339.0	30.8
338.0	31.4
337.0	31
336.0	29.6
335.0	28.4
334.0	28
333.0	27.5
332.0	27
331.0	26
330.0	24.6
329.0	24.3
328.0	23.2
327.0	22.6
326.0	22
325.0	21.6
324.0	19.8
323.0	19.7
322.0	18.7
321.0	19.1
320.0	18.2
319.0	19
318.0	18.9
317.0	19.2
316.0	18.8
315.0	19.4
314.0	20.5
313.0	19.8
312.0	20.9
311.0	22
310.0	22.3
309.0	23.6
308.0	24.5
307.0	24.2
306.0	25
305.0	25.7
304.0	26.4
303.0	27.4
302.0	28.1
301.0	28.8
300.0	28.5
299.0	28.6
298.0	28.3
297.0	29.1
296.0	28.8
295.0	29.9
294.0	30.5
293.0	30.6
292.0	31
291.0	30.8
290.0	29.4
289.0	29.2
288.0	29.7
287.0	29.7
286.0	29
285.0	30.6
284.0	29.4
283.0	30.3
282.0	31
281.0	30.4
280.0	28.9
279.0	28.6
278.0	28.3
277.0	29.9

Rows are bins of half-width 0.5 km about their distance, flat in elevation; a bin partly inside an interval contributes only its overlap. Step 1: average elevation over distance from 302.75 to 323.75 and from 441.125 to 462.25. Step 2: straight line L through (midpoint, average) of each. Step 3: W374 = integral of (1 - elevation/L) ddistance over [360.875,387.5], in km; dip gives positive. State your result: 4.0 km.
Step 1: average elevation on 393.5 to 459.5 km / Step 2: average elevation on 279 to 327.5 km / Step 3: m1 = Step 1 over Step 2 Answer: 1.22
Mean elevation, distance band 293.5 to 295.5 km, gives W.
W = 30.2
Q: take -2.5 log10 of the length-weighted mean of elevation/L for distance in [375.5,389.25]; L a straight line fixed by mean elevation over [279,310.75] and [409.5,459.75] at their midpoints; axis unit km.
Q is 0.33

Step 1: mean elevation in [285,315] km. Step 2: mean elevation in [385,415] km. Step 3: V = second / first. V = 1.16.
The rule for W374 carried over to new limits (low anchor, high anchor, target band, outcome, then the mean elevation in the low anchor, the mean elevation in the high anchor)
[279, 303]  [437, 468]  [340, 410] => 7.59 km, 29.5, 30.8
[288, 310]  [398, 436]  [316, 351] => 4.60 km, 27.9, 31.1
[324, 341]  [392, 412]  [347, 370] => 1.37 km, 26.7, 31.5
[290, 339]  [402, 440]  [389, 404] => -1.38 km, 25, 31.1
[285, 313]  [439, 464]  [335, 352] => 0.11 km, 27.4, 30.8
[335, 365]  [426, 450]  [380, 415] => 0.20 km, 28.6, 31.3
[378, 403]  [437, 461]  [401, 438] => -1.78 km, 28.5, 30.9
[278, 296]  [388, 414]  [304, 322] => 5.33 km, 29.9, 31.7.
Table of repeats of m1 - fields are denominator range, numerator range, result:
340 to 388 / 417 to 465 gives 1.26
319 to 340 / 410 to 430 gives 1.25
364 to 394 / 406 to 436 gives 1.32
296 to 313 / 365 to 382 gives 0.74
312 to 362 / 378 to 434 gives 1.17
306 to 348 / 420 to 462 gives 1.27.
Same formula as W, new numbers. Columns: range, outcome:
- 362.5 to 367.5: 26.3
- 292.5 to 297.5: 29.8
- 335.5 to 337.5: 30.3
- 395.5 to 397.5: 31.6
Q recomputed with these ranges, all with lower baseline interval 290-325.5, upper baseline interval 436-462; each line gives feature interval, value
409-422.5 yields -0.05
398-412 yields -0.08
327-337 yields -0.05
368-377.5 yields 0.46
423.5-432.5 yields -0.05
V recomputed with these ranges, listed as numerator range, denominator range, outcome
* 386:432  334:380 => 1.23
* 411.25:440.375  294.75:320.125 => 1.29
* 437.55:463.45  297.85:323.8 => 1.35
